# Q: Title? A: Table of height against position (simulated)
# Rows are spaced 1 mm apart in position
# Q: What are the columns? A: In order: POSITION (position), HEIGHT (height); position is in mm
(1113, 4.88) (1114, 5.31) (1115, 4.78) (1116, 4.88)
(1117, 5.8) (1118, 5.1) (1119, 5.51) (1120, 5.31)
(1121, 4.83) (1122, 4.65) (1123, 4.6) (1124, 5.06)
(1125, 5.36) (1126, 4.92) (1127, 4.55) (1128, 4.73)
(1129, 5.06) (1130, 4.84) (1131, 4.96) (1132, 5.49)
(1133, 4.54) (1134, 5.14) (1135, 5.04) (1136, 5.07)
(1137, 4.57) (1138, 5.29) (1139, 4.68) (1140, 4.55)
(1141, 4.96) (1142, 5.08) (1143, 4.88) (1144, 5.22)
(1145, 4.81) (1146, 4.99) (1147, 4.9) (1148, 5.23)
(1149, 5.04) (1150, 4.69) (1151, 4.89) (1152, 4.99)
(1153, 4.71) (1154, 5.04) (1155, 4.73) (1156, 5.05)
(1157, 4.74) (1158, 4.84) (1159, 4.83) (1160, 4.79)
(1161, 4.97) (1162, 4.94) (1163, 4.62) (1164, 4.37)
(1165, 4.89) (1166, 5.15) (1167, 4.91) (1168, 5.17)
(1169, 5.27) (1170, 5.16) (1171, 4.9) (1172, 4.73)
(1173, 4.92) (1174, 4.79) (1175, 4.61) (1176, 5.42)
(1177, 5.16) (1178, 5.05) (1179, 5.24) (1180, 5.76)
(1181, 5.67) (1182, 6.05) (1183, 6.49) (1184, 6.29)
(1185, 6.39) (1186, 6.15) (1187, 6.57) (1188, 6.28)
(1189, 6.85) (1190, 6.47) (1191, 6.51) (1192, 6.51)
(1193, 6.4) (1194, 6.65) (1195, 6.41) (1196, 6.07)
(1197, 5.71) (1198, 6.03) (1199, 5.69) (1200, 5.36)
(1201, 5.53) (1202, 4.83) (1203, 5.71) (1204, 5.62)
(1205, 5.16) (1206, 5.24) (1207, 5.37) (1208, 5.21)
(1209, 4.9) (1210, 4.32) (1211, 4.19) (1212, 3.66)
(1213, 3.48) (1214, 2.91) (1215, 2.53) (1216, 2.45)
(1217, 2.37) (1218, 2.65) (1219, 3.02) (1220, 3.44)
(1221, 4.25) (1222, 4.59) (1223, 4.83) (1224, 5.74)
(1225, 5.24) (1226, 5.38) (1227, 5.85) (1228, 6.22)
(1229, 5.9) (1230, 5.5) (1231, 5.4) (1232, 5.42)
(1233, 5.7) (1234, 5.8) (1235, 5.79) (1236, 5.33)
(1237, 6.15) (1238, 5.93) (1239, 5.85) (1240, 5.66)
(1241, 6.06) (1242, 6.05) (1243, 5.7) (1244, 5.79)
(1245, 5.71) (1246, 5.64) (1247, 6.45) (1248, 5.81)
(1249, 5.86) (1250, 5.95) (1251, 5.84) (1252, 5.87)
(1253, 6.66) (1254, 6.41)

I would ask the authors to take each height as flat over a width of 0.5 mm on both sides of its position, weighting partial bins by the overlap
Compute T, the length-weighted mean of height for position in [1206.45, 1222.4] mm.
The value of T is 3.71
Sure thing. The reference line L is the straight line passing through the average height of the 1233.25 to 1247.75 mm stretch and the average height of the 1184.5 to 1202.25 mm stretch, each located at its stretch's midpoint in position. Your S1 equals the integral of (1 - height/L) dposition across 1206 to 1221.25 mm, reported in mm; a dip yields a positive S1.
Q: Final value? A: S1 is 5.9 mm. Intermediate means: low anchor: 6.15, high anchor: 5.85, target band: 3.69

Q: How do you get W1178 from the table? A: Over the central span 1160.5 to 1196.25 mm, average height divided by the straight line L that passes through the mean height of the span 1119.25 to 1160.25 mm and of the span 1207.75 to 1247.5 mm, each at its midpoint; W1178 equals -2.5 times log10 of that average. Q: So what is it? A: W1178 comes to -0.14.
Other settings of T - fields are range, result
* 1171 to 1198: 5.87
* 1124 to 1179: 4.93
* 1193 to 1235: 4.91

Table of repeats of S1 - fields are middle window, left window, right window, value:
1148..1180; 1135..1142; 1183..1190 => 4.2 mm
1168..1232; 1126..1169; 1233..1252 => 2.6 mm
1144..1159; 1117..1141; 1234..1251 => 0.7 mm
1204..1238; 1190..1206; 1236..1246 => 6.7 mm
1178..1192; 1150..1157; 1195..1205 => -2.0 mm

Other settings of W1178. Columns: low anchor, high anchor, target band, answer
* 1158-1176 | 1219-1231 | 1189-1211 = -0.139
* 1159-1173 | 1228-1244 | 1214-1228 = 0.347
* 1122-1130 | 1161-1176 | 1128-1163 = -0.006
